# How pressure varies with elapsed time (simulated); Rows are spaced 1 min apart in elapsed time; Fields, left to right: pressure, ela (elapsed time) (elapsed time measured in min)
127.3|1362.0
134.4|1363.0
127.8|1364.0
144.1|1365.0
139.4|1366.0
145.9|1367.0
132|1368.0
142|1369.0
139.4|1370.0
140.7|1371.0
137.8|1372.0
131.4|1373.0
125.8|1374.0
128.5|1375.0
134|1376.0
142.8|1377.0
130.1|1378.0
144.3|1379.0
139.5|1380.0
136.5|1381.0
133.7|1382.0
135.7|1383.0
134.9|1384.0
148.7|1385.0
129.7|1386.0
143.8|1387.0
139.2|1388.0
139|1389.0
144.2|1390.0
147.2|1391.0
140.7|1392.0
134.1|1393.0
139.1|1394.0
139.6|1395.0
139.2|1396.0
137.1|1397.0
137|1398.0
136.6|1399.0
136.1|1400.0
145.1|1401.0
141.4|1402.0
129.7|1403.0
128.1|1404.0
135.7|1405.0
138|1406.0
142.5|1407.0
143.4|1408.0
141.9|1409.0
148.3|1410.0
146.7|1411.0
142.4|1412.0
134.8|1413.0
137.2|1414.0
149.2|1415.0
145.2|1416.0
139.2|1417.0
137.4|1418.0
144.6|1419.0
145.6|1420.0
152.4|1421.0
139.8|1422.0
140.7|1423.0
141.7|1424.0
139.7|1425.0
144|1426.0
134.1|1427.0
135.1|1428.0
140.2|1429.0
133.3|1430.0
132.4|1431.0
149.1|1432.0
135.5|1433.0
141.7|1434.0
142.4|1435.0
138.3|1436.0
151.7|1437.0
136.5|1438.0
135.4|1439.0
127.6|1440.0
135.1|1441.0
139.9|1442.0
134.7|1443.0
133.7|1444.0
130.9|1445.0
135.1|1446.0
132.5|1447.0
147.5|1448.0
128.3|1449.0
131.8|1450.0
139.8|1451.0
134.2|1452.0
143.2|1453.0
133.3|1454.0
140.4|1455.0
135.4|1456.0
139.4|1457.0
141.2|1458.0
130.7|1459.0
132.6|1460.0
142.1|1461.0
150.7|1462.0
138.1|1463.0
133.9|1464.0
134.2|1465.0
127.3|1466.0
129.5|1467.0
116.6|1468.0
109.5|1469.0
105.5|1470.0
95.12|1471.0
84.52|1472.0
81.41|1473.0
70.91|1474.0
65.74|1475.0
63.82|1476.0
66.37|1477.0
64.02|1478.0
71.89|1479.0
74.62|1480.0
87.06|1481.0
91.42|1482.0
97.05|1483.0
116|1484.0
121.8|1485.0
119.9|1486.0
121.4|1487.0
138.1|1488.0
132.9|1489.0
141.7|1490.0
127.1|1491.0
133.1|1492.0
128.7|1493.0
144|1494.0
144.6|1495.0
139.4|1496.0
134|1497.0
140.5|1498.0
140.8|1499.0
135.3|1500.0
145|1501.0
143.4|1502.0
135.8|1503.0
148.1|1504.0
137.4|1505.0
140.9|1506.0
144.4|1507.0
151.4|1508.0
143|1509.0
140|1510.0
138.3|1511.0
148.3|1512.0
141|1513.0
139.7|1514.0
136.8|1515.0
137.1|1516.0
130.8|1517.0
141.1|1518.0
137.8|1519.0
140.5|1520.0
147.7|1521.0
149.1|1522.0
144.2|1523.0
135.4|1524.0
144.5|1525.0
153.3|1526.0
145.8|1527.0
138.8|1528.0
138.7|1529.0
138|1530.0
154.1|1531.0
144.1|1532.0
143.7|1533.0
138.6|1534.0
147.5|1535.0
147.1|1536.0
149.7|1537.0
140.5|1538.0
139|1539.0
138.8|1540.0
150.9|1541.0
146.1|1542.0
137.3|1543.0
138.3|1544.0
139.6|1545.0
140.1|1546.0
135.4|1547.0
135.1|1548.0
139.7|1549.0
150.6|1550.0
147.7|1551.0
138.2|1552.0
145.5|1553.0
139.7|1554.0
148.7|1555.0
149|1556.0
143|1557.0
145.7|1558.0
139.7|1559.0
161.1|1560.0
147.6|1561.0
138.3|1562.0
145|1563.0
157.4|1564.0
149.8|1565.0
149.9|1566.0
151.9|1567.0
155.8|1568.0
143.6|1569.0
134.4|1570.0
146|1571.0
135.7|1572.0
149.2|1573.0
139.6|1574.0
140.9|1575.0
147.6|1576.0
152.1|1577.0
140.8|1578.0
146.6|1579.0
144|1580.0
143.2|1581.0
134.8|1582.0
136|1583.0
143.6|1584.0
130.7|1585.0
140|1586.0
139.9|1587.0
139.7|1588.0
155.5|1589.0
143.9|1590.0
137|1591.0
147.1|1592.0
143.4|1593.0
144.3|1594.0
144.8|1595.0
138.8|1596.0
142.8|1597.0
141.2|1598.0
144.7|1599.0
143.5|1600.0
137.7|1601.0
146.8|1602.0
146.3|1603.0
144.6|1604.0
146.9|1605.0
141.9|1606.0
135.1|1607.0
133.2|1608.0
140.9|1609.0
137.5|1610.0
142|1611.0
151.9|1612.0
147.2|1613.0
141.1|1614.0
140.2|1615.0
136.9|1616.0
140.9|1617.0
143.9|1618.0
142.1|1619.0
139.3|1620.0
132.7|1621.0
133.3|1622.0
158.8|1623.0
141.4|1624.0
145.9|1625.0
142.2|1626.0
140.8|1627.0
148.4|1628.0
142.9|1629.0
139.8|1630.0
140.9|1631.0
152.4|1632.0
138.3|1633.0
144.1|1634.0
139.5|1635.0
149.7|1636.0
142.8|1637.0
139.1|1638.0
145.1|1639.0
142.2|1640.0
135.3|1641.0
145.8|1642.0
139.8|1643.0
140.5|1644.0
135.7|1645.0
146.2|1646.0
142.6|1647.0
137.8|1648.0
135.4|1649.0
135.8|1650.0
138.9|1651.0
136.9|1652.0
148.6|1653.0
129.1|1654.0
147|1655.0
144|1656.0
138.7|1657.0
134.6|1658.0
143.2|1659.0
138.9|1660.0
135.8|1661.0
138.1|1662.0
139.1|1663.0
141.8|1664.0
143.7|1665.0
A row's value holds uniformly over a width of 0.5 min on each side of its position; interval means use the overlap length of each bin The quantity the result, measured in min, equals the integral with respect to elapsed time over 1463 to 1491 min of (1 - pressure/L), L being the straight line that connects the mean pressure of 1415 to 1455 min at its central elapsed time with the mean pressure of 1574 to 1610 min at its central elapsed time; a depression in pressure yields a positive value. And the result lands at 7.3 min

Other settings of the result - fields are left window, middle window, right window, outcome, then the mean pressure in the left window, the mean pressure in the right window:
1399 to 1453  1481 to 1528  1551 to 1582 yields 2.1 min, 139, 146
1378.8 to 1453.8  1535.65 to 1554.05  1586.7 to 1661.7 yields -0.2 min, 139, 142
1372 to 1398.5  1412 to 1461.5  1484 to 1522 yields -0.3 min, 138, 138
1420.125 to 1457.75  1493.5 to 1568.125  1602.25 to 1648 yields -1.6 min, 138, 142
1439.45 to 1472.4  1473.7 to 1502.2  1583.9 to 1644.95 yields 4.2 min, 131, 142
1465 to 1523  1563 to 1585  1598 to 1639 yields -1.5 min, 123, 142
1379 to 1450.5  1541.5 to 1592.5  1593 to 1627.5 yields -0.8 min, 139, 142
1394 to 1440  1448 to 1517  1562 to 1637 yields 8.1 min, 140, 143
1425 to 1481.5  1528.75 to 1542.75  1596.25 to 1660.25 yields -1.3 min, 124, 142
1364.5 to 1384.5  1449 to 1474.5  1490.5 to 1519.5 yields 2.5 min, 137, 140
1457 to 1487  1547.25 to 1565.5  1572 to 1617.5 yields -2.0 min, 106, 142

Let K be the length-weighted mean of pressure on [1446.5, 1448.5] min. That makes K 140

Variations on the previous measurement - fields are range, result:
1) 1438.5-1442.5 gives 134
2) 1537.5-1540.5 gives 139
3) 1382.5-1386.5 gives 137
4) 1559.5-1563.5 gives 148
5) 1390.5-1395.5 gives 140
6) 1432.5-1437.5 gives 142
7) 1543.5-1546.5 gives 139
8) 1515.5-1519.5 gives 137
